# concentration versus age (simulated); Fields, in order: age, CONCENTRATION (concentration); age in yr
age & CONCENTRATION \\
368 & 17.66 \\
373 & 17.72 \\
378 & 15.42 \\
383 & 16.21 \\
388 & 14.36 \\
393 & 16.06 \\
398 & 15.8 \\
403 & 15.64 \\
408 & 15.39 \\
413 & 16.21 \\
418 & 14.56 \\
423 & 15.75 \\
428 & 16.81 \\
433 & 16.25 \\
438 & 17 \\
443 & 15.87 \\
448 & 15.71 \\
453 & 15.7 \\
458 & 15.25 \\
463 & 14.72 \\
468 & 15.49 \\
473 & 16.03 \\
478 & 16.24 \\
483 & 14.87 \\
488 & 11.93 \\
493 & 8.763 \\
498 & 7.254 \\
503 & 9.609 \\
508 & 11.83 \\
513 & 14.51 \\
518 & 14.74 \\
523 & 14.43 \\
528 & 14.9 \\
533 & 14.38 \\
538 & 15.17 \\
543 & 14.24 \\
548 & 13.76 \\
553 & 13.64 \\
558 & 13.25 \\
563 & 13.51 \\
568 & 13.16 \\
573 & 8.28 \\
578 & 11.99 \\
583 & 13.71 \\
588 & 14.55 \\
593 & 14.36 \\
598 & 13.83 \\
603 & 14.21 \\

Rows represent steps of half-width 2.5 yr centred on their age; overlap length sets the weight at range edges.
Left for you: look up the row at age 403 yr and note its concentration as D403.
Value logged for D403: 15.64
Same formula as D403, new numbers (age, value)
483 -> 14.87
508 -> 11.83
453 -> 15.7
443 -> 15.87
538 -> 15.17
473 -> 16.03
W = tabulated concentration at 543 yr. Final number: 14.24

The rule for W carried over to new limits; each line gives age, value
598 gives 13.83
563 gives 13.51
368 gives 17.66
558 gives 13.25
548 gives 13.76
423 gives 15.75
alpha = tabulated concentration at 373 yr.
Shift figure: 17.72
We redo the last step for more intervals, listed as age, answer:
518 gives 14.74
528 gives 14.9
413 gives 16.21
